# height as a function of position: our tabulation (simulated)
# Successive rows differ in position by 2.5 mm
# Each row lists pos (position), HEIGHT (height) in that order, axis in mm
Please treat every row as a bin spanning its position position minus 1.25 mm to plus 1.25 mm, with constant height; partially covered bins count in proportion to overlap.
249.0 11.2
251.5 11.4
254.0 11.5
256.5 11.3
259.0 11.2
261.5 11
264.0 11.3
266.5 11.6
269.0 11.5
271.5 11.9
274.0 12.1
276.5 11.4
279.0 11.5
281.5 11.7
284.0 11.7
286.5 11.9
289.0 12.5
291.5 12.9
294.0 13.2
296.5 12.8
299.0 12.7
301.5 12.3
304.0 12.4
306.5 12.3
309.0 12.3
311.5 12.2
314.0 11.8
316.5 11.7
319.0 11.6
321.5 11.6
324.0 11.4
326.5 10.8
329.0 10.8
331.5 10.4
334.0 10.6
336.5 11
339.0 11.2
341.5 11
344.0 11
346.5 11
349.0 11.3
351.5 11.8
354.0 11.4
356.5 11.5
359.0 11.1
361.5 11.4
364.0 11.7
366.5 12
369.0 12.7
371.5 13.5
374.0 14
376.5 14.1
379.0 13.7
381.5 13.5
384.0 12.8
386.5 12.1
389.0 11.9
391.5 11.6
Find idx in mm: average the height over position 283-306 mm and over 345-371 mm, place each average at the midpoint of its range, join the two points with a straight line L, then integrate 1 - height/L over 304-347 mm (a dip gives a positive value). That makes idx 2.52 mm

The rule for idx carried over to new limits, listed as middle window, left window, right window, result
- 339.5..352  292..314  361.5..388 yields 1.5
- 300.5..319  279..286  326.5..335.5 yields -1.7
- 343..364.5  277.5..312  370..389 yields 2.7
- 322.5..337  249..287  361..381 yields 1.8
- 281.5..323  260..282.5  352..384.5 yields -1.2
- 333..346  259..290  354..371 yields 0.9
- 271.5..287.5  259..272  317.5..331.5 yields -0.5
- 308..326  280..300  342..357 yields 0.2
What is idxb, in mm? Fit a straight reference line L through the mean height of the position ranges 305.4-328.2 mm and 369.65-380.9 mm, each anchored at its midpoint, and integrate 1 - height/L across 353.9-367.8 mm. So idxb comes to 1.80 mm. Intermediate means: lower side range 11.7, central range 11.5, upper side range 13.7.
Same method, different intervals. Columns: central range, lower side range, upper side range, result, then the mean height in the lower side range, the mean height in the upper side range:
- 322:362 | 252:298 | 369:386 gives 5.6 mm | 11.8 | 13.5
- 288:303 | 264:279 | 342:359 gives -1.5 mm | 11.7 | 11.3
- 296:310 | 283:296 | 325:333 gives -0.7 mm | 12.5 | 10.7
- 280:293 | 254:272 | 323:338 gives -1.1 mm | 11.4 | 10.8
